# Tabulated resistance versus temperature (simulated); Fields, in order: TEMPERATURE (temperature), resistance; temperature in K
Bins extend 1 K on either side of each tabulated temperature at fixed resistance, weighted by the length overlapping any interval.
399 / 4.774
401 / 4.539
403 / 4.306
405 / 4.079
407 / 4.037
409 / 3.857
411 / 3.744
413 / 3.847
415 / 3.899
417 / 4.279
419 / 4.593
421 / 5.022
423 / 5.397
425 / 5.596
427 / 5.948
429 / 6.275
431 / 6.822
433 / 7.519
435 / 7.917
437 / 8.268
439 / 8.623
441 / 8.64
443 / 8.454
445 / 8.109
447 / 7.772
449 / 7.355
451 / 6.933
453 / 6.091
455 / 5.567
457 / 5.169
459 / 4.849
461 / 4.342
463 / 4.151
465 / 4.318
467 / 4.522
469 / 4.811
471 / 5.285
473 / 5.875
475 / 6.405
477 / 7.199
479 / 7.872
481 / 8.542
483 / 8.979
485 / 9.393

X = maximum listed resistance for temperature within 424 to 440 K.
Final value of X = 8.623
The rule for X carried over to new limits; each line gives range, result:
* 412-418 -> 4.279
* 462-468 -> 4.522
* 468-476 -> 6.405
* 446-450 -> 7.772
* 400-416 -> 4.539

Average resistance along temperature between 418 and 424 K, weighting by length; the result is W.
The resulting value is 5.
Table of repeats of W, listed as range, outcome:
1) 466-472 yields 4.87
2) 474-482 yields 7.5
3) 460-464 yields 4.25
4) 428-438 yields 7.36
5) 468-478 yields 5.92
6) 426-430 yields 6.11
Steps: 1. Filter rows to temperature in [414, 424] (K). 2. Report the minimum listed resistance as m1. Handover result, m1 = 3.899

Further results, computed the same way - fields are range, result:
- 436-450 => 7.355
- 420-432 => 5.022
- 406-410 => 3.857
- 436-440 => 8.268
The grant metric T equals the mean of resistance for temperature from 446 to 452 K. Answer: 7.35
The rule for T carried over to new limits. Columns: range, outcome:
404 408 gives 4.06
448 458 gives 6.22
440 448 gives 8.24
